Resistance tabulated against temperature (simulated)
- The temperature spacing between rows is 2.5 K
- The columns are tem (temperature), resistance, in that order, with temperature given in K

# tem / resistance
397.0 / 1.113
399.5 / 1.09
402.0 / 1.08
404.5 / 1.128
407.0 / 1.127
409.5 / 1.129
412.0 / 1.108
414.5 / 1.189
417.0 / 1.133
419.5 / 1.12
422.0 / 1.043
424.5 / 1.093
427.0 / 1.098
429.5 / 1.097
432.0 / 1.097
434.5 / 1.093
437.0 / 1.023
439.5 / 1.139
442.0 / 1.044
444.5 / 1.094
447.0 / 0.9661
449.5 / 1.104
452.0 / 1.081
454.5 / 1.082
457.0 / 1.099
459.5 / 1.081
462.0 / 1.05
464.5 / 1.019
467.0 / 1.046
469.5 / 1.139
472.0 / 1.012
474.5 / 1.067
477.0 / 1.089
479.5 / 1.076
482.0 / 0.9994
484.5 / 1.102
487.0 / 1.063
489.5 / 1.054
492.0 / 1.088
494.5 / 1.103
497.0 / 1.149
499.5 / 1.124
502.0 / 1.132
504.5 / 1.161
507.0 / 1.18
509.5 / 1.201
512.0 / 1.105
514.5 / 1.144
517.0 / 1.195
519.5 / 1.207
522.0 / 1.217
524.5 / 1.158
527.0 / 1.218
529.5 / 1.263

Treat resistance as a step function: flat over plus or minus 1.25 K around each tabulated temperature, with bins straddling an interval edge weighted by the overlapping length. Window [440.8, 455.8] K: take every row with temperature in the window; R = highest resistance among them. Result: 1.104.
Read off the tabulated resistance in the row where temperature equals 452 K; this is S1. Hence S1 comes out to 1.081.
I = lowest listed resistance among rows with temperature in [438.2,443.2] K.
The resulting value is 1.044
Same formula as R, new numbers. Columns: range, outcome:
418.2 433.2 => 1.12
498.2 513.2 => 1.201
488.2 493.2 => 1.088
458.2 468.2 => 1.081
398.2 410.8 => 1.129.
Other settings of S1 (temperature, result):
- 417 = 1.133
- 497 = 1.149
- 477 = 1.089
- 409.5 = 1.129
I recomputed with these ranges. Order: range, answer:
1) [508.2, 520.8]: 1.105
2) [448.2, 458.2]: 1.081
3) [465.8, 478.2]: 1.012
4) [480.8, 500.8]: 0.9994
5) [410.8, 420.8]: 1.108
